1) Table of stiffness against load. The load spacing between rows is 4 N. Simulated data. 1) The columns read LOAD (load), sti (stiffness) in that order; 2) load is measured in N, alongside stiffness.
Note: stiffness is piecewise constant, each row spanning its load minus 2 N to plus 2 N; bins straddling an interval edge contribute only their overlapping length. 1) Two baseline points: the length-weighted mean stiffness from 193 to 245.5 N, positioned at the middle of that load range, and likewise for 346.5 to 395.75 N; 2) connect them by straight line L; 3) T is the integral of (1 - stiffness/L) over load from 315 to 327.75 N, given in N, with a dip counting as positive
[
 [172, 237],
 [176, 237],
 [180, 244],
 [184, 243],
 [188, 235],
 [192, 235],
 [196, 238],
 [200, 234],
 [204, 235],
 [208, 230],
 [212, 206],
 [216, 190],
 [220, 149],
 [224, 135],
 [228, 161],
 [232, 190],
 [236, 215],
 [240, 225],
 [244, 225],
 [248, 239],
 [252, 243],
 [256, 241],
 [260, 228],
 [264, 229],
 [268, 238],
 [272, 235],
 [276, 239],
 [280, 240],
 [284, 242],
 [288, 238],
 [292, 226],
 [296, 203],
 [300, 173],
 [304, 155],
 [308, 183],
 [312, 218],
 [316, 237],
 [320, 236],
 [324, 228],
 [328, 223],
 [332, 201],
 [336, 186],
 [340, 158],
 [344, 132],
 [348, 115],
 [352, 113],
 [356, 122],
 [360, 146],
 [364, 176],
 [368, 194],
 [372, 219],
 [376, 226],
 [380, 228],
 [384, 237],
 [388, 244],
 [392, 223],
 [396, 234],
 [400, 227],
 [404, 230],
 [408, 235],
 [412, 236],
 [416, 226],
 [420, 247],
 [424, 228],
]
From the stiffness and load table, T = -2.5 N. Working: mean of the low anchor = 203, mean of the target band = 232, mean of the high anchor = 189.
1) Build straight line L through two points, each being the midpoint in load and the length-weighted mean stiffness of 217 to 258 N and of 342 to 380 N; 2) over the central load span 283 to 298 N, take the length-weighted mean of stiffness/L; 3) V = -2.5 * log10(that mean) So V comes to -0.21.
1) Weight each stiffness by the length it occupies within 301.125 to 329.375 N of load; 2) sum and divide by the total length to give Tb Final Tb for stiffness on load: 210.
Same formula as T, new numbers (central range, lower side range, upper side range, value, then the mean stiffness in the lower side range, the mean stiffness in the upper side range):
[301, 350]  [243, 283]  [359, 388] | 7.1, 236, 208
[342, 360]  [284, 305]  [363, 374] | 6.9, 205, 198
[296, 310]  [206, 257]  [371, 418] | 2.6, 203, 231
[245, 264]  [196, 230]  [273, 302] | -2.3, 195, 223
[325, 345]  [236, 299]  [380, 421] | 4.1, 231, 233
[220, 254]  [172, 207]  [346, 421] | 4.1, 237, 204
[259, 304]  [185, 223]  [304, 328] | -1.7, 215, 215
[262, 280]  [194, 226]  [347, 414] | -3.0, 202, 202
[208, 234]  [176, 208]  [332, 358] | 5.1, 237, 143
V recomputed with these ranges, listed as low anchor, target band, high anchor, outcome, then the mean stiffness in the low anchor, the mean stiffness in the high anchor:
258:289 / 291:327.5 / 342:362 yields -0.130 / 236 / 126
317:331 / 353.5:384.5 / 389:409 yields 0.203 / 228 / 230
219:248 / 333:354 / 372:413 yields 0.455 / 191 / 231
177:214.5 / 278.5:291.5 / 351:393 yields -0.120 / 233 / 195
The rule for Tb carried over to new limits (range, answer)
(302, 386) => 187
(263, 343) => 213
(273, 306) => 215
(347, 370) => 146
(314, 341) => 212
